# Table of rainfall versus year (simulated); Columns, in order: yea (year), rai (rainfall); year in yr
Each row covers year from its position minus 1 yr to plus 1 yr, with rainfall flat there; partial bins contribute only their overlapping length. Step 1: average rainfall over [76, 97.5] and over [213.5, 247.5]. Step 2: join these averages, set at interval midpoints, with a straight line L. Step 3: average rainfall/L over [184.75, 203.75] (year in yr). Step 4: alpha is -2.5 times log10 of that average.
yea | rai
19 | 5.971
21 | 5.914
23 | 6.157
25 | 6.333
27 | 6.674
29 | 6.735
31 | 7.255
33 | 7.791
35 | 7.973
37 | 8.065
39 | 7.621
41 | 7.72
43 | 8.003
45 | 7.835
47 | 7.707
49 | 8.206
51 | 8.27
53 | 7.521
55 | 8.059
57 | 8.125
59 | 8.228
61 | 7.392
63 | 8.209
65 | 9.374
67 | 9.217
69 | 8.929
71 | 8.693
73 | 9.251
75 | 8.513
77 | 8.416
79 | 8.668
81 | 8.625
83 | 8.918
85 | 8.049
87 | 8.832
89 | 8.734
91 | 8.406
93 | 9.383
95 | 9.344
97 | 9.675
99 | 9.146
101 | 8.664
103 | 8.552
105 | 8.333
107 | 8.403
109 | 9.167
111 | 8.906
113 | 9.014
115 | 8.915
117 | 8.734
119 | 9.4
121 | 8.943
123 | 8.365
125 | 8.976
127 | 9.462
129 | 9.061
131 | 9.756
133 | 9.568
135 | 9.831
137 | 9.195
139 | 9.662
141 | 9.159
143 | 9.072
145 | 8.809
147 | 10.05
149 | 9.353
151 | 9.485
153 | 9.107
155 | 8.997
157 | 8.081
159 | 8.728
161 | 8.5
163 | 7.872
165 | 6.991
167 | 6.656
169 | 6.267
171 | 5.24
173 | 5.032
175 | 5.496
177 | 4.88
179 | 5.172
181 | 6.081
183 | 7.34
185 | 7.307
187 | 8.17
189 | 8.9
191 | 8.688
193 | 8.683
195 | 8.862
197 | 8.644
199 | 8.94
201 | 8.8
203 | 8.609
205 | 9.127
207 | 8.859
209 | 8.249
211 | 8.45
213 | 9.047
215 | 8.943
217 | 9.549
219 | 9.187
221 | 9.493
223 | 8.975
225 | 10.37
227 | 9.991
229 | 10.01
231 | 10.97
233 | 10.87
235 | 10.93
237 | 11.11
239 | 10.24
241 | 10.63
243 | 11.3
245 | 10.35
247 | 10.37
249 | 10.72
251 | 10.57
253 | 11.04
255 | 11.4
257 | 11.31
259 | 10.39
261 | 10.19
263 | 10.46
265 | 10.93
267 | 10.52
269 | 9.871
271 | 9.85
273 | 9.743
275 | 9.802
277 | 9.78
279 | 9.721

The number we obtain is 0.14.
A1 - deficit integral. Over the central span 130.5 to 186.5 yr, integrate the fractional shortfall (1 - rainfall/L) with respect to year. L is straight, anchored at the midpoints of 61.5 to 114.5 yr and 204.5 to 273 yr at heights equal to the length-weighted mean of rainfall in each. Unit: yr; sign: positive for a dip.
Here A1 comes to 8.9 yr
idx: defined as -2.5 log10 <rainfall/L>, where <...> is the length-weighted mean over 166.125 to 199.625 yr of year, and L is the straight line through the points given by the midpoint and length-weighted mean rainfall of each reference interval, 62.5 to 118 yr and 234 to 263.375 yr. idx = 0.37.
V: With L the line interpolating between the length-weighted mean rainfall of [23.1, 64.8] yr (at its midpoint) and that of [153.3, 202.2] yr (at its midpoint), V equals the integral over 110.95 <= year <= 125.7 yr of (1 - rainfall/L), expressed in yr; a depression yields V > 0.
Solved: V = -2.6 yr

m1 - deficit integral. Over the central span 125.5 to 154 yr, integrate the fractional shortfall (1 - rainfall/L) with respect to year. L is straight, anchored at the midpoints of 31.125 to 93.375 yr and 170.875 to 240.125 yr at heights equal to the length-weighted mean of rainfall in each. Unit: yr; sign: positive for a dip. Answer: -3.1 yr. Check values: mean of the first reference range 8.32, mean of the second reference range 8.59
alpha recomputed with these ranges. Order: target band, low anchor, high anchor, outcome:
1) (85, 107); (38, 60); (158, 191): -0.175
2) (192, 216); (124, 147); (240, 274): 0.147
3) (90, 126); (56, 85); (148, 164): -0.030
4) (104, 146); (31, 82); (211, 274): -0.011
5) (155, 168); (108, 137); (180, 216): 0.115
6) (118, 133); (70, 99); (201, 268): 0.001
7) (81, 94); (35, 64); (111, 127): -0.029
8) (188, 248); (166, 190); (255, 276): -0.170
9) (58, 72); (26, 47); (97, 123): -0.065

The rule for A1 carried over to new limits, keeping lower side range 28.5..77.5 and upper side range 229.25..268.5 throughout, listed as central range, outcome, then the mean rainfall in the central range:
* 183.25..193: 1.7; 8.24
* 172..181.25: 4.3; 5.27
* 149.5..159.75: 0.6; 8.91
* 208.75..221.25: 1.6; 9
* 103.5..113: 0.2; 8.73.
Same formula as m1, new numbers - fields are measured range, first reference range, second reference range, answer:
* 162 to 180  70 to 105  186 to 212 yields 5.7 yr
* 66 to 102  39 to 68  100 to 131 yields -1.5 yr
